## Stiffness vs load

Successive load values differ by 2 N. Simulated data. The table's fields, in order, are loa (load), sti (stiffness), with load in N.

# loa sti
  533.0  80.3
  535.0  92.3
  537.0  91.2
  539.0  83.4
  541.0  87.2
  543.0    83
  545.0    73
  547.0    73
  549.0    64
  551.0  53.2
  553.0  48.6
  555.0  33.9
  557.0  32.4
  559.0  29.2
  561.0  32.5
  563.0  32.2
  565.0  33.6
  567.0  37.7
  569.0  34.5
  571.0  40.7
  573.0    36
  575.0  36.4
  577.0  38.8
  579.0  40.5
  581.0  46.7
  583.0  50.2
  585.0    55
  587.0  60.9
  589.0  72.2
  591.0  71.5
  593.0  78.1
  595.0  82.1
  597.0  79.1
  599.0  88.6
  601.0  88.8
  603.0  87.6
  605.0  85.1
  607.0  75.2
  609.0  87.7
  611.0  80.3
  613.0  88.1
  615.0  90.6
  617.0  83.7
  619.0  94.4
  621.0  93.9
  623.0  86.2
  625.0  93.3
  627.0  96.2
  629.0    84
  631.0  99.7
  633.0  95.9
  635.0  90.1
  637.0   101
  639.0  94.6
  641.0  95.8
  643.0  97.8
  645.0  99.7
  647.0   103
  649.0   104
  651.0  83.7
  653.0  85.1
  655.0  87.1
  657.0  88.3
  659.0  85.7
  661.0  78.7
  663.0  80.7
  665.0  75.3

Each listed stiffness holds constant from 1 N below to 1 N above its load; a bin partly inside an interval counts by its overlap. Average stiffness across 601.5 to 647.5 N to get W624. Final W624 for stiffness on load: 91.3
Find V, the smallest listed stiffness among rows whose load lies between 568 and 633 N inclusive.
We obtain 34.5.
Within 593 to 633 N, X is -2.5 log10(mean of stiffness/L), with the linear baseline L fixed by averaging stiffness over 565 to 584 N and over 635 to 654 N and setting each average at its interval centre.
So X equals -0.25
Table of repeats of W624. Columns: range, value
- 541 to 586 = 46.6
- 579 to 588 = 51.8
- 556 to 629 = 65.3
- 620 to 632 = 92.2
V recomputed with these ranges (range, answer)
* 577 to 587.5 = 38.8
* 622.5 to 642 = 84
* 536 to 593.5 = 29.2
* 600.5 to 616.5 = 75.2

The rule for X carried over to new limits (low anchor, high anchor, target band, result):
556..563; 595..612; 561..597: 0.113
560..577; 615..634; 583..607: -0.213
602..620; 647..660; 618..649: -0.086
